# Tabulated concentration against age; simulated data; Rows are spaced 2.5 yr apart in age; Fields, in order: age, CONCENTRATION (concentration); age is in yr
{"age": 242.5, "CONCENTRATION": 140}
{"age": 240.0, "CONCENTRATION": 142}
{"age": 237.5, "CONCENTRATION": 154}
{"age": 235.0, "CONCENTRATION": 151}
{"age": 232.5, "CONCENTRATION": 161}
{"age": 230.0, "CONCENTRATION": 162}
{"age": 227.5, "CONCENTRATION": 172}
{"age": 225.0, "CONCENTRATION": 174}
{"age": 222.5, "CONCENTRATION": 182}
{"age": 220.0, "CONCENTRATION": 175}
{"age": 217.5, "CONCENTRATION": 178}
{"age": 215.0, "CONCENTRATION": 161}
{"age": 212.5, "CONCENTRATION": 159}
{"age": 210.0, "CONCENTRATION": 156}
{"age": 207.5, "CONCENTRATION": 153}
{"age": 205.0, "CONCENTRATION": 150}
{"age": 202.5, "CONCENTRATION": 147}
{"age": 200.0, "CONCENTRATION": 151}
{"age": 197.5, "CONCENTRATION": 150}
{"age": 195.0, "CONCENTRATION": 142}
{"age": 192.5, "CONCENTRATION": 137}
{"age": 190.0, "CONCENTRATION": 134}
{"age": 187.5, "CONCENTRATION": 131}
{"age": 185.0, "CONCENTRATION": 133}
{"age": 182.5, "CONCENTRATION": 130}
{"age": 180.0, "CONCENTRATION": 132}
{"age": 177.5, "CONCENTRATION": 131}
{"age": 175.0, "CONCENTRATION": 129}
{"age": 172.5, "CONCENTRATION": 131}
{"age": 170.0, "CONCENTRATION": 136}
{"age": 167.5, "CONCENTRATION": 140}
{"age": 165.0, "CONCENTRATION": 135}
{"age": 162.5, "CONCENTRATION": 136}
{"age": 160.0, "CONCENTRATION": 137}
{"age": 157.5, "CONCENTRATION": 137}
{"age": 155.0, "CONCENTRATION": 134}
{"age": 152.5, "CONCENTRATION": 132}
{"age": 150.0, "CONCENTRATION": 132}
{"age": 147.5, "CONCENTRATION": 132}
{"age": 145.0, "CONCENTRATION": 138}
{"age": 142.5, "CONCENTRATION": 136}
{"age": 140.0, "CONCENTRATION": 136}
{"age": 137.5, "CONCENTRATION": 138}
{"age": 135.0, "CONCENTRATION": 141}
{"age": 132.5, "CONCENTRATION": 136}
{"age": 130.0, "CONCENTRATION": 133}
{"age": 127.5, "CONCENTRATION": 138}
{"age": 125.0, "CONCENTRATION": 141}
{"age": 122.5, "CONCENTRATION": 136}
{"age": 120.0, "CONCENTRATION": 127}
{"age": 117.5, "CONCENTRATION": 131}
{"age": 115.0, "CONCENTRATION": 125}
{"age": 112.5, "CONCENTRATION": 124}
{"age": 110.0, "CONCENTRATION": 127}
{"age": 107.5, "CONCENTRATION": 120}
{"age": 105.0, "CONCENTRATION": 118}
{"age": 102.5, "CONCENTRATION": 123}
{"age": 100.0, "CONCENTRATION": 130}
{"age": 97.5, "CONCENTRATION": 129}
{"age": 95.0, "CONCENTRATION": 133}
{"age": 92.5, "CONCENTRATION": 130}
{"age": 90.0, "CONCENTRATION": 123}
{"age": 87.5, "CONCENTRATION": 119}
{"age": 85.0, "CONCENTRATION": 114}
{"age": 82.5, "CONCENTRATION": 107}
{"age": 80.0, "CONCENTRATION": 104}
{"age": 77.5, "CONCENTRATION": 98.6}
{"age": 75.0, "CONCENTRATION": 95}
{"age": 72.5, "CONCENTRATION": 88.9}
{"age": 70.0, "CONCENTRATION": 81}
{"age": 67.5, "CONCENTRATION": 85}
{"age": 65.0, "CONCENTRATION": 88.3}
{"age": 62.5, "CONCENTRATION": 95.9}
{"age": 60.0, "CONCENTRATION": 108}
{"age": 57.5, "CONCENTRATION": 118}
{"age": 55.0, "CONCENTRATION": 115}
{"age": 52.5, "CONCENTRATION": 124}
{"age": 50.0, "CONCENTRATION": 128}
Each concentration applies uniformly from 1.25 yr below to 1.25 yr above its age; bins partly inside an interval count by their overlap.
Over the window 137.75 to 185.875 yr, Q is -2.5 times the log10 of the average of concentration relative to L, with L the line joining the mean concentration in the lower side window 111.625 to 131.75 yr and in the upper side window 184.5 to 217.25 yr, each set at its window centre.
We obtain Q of 0.046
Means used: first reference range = 132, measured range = 134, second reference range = 148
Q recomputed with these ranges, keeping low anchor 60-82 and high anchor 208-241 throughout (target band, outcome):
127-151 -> -0.10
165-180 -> 0.05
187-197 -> 0.09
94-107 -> -0.18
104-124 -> -0.12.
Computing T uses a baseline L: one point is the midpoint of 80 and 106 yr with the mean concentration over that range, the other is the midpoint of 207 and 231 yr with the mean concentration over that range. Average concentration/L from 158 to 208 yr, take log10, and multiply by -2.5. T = 0.12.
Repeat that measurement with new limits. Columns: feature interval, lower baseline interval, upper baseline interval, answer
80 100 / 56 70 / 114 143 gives -0.08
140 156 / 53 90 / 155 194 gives -0.07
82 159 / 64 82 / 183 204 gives -0.17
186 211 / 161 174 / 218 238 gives 0.05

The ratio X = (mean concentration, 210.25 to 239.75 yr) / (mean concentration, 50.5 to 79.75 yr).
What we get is 1.64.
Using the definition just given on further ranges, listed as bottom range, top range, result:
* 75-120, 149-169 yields 1.13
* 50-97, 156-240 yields 1.37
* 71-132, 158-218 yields 1.17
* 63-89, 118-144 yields 1.38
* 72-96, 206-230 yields 1.50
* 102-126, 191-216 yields 1.18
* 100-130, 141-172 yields 1.05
